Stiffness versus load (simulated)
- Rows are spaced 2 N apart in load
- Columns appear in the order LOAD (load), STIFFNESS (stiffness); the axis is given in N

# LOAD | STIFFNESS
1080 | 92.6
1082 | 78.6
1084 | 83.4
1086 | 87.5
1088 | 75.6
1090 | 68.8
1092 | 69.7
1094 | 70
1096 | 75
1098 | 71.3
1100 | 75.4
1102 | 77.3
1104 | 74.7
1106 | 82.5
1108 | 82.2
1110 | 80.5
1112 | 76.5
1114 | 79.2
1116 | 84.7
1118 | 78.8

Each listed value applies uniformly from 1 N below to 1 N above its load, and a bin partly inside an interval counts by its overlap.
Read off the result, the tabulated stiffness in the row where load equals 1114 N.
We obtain 79.2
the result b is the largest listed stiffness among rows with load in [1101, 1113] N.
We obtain 82.5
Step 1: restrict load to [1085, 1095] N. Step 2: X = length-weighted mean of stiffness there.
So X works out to 74.3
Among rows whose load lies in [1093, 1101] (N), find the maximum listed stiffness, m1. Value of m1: 75.4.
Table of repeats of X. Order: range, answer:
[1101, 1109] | 79.2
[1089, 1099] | 71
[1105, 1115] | 80.2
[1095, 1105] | 74.7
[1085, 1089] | 81.5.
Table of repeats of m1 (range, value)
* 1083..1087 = 87.5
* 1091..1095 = 70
